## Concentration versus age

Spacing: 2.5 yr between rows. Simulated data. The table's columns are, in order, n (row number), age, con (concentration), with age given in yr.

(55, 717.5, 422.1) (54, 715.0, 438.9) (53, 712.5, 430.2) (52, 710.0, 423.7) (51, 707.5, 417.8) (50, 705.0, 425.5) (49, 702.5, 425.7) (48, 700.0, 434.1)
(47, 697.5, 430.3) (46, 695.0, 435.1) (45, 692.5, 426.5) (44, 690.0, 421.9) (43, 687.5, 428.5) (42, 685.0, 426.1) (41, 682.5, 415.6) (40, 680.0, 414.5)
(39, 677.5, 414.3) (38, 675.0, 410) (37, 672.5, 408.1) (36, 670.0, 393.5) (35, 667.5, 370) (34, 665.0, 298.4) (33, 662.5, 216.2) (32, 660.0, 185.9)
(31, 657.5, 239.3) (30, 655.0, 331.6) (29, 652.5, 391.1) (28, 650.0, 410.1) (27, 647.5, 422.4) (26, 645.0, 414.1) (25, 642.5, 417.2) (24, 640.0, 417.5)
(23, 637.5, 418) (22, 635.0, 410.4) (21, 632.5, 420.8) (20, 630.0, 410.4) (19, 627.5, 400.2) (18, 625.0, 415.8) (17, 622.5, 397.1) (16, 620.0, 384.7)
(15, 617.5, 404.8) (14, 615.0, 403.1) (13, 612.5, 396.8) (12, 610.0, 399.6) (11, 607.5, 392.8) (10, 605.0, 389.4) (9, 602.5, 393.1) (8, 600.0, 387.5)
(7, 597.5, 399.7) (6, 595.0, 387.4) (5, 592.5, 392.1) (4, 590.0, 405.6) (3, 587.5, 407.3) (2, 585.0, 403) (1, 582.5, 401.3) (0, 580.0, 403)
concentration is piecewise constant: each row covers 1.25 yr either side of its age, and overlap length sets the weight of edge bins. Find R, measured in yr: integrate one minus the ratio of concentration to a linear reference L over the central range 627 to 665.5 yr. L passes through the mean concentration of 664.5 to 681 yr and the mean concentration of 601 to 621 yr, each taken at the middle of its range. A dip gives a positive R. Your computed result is 2.9 yr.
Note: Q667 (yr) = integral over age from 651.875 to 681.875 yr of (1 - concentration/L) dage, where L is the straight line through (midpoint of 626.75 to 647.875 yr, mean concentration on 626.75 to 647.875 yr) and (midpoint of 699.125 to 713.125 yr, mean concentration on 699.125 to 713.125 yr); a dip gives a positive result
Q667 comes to 5.70 yr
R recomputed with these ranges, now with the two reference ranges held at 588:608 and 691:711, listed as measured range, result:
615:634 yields -0.1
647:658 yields 1.3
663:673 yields 1.5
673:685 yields 0.2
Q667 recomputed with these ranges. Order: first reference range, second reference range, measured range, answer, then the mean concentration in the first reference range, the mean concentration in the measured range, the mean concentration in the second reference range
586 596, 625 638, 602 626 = 0.50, 398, 398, 412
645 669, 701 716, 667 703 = -3.63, 324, 418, 427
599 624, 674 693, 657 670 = 4.32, 395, 276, 420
